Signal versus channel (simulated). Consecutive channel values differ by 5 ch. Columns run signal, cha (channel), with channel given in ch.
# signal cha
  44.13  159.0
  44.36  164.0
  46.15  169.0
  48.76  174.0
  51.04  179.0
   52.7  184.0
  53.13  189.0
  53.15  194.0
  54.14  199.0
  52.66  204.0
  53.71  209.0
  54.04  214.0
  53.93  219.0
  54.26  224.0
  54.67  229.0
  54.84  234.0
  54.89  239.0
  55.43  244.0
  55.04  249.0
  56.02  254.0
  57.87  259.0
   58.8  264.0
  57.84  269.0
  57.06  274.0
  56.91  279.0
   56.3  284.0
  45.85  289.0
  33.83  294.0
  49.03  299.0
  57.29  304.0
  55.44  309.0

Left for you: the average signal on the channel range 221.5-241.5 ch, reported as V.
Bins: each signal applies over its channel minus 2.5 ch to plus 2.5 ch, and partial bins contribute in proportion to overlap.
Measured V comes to 54.7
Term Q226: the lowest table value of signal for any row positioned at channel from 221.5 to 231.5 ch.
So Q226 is 54.26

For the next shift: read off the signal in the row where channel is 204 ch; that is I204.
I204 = 52.66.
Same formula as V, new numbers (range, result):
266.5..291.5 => 54.8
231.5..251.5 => 55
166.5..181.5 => 48.6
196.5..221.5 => 53.7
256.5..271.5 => 58.2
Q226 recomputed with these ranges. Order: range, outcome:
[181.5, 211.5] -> 52.66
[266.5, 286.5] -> 56.3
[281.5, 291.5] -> 45.85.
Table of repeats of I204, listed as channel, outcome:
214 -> 54.04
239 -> 54.89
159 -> 44.13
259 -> 57.87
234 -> 54.84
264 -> 58.8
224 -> 54.26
